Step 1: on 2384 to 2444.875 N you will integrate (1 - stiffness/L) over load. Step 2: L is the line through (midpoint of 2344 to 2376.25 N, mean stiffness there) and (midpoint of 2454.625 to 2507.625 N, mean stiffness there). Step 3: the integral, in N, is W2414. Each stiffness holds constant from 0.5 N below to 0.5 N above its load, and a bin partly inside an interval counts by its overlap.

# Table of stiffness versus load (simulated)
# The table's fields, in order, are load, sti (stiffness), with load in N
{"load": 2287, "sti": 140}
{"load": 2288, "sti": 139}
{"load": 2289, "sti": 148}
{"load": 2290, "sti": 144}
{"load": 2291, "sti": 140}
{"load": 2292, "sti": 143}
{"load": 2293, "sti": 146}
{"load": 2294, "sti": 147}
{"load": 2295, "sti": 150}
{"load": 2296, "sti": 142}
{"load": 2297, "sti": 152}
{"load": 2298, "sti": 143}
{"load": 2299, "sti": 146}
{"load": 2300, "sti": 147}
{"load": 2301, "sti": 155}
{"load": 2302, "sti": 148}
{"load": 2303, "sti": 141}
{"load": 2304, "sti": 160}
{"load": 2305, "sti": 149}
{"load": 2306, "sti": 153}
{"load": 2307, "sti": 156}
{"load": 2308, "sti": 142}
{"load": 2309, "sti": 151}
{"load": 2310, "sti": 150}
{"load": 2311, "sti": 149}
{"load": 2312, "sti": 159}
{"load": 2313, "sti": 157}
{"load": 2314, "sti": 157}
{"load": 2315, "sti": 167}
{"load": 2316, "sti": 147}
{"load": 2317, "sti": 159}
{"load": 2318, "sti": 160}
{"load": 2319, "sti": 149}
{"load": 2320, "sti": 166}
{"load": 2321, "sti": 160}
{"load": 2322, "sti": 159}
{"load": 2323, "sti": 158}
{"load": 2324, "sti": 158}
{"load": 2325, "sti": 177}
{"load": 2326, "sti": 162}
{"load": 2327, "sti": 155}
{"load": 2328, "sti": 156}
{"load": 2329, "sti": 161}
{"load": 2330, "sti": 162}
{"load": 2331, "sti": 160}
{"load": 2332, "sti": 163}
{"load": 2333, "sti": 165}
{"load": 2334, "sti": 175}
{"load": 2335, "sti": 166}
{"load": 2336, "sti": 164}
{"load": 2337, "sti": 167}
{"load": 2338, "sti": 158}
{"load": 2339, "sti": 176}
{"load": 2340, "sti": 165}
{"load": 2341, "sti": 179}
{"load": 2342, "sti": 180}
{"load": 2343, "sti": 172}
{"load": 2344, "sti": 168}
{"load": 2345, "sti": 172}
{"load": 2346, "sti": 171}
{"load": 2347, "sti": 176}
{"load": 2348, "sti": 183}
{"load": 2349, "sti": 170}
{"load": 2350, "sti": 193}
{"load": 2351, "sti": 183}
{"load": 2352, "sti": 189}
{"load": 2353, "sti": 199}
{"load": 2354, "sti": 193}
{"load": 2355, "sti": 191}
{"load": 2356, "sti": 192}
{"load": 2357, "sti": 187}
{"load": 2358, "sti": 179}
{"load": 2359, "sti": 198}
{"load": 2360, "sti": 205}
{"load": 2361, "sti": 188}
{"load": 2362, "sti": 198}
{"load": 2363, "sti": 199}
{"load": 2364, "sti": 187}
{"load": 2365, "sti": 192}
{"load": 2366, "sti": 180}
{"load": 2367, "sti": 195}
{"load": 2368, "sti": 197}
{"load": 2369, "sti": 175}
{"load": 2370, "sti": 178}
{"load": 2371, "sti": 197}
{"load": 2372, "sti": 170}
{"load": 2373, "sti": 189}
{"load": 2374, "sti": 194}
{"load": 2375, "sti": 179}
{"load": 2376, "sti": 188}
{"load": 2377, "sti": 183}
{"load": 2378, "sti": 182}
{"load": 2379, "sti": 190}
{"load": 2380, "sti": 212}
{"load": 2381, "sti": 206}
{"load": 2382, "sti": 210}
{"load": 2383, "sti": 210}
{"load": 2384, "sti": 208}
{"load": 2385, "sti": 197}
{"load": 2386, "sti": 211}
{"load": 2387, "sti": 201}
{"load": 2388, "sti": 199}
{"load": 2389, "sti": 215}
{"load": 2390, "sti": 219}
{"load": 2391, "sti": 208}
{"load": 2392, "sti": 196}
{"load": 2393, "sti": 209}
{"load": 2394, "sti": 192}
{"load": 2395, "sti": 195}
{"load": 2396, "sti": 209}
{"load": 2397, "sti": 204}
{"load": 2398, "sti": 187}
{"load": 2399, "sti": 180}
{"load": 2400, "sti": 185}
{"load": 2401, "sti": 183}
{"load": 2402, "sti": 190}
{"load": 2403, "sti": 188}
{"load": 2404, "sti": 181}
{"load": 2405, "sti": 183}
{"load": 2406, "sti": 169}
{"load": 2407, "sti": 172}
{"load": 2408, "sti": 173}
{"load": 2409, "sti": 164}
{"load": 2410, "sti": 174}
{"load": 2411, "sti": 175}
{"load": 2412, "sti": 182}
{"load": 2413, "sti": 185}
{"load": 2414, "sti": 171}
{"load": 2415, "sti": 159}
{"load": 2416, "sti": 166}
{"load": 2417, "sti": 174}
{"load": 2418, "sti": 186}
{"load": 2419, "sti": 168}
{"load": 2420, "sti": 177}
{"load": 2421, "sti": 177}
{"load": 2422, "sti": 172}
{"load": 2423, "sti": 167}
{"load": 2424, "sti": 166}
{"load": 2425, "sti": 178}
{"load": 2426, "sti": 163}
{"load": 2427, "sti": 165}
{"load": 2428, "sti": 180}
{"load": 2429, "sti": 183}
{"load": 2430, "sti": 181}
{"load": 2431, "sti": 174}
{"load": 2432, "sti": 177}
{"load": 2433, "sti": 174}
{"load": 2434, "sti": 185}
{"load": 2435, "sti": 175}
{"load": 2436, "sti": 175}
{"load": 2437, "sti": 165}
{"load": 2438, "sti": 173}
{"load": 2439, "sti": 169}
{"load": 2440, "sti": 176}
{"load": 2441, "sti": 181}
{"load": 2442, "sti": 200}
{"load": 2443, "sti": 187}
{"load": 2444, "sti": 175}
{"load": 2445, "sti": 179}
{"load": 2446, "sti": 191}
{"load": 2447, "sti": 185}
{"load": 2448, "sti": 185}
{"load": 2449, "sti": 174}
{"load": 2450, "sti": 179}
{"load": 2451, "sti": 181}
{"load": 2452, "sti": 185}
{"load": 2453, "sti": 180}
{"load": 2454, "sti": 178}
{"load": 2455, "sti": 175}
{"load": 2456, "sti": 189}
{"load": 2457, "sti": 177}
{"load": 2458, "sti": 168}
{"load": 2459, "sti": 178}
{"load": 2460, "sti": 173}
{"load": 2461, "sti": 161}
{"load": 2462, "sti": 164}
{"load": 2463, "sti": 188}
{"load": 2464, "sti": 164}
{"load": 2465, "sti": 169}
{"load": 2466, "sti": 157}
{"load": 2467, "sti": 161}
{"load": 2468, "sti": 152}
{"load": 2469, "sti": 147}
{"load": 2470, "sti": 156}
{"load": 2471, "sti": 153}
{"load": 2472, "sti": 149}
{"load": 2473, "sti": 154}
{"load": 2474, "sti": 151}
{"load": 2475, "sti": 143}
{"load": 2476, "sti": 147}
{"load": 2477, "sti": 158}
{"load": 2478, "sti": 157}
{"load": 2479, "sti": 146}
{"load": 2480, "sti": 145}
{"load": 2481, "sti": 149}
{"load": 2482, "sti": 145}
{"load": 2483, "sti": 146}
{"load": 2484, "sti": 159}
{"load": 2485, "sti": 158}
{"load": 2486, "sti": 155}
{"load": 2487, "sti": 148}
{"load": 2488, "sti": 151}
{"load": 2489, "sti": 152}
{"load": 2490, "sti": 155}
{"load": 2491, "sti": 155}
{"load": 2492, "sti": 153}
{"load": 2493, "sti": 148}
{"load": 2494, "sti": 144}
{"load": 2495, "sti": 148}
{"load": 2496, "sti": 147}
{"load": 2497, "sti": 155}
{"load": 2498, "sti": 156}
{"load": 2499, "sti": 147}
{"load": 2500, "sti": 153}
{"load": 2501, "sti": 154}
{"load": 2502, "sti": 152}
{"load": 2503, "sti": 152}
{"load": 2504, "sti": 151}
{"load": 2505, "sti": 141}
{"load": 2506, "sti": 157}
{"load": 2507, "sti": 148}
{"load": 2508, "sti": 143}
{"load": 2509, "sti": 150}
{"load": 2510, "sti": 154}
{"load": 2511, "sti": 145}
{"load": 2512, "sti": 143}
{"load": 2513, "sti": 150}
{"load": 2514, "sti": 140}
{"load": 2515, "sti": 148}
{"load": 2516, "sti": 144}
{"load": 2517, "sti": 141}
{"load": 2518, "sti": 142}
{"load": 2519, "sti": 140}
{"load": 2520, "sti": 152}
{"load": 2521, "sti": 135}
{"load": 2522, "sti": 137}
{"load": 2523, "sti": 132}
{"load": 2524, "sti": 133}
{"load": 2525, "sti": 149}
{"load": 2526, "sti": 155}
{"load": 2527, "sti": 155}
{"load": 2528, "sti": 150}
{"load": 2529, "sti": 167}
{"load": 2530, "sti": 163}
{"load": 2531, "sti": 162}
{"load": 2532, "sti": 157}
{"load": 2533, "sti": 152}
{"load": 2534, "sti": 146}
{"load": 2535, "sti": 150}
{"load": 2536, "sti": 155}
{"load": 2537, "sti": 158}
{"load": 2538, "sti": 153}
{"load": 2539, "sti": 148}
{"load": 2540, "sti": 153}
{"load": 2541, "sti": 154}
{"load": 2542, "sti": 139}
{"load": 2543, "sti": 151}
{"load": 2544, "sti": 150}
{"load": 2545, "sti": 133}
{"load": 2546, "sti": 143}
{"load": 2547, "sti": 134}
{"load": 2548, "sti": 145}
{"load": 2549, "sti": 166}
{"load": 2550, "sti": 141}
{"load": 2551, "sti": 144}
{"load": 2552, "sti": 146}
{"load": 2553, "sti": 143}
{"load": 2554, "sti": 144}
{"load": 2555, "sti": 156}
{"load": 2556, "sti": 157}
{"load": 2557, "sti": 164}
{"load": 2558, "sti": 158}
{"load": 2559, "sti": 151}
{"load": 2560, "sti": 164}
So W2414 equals -3.39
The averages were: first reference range 187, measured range 183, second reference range 156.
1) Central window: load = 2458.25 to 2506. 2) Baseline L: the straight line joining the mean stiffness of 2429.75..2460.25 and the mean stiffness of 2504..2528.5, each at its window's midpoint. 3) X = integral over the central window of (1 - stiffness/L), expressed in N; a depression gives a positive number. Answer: 2.1 N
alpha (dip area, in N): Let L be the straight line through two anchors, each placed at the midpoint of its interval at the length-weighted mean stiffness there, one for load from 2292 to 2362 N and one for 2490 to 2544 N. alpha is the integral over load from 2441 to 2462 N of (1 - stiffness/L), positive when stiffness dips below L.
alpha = -3.4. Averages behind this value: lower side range 165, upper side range 149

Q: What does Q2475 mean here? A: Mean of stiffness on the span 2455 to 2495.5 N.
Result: 157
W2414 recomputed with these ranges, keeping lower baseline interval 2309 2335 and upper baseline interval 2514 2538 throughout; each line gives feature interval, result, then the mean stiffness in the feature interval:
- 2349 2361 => -2.50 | 191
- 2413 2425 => -1.37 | 172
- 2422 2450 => -4.30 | 177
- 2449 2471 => -2.60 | 170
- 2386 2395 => -2.81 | 205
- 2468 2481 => 0.08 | 150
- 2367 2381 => -2.80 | 188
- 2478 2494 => -0.01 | 151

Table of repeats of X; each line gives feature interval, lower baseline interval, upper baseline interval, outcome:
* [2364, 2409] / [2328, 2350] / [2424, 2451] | -4.90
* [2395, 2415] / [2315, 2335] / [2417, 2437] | -1.16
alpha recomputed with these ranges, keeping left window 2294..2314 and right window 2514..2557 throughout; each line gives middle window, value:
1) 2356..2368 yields -3.4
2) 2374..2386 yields -3.8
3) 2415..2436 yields -3.5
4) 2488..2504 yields -0.3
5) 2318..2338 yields -1.6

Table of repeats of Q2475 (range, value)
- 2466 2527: 149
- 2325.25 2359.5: 174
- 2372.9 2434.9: 186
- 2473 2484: 149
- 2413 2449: 176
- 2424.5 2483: 169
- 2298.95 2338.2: 157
